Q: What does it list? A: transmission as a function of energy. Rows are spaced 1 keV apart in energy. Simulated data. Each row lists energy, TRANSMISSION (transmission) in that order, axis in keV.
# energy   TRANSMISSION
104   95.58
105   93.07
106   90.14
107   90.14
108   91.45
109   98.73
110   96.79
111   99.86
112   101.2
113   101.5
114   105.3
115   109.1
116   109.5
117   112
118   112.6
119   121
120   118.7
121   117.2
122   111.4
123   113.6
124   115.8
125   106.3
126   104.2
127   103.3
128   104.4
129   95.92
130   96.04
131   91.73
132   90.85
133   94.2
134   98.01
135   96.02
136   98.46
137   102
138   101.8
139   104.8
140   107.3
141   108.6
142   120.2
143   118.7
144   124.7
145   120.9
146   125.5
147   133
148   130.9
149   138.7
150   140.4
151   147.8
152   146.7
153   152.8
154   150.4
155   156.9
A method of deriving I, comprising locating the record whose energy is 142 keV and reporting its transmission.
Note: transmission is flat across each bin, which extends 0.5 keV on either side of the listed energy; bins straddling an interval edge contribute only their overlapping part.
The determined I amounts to 120.2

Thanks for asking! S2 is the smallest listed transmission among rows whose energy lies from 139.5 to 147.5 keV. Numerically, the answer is 107.3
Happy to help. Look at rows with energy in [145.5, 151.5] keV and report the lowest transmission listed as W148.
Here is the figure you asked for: 125.5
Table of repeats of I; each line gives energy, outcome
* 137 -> 102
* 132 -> 90.85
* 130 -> 96.04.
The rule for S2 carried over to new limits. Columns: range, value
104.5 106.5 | 90.14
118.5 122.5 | 111.4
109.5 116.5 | 96.79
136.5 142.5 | 101.8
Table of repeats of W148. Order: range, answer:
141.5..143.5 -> 118.7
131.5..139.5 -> 90.85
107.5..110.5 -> 91.45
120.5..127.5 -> 103.3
